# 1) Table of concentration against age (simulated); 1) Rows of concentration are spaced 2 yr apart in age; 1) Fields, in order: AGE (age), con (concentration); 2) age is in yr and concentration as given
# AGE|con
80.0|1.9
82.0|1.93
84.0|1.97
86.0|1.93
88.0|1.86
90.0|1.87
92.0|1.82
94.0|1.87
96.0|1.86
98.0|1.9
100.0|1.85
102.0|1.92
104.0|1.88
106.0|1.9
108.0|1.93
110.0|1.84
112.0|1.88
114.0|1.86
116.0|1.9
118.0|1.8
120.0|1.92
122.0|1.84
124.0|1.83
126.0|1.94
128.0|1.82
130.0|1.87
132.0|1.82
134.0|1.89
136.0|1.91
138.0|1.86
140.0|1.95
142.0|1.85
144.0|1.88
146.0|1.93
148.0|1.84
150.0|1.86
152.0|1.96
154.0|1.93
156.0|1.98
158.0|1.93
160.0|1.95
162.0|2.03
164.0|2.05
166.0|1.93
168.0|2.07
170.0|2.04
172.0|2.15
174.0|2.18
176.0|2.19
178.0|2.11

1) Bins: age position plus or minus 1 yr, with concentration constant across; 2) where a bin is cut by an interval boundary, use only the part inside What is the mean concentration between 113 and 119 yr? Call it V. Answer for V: 1.85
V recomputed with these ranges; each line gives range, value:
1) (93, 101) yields 1.87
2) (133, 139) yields 1.89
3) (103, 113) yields 1.89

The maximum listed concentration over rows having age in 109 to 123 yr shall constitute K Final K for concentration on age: 1.92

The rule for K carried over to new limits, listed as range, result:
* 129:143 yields 1.95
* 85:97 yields 1.93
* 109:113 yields 1.88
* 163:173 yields 2.15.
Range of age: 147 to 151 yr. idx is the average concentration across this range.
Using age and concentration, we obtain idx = 1.85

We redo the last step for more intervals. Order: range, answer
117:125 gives 1.85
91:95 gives 1.85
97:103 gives 1.89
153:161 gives 1.95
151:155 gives 1.94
